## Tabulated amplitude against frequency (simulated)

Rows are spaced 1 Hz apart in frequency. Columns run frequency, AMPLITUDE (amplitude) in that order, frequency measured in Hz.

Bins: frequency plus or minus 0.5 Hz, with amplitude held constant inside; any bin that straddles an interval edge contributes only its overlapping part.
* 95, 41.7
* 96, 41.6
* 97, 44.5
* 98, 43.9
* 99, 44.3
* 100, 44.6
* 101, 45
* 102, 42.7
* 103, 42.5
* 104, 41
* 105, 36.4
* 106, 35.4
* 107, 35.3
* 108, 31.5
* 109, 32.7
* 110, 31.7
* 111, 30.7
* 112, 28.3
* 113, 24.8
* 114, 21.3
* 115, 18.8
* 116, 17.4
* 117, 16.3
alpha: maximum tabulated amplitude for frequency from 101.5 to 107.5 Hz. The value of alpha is 42.7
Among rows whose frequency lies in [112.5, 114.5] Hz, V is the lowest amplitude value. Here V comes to 21.3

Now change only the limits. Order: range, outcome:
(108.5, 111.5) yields 30.7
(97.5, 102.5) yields 42.7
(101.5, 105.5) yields 36.4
